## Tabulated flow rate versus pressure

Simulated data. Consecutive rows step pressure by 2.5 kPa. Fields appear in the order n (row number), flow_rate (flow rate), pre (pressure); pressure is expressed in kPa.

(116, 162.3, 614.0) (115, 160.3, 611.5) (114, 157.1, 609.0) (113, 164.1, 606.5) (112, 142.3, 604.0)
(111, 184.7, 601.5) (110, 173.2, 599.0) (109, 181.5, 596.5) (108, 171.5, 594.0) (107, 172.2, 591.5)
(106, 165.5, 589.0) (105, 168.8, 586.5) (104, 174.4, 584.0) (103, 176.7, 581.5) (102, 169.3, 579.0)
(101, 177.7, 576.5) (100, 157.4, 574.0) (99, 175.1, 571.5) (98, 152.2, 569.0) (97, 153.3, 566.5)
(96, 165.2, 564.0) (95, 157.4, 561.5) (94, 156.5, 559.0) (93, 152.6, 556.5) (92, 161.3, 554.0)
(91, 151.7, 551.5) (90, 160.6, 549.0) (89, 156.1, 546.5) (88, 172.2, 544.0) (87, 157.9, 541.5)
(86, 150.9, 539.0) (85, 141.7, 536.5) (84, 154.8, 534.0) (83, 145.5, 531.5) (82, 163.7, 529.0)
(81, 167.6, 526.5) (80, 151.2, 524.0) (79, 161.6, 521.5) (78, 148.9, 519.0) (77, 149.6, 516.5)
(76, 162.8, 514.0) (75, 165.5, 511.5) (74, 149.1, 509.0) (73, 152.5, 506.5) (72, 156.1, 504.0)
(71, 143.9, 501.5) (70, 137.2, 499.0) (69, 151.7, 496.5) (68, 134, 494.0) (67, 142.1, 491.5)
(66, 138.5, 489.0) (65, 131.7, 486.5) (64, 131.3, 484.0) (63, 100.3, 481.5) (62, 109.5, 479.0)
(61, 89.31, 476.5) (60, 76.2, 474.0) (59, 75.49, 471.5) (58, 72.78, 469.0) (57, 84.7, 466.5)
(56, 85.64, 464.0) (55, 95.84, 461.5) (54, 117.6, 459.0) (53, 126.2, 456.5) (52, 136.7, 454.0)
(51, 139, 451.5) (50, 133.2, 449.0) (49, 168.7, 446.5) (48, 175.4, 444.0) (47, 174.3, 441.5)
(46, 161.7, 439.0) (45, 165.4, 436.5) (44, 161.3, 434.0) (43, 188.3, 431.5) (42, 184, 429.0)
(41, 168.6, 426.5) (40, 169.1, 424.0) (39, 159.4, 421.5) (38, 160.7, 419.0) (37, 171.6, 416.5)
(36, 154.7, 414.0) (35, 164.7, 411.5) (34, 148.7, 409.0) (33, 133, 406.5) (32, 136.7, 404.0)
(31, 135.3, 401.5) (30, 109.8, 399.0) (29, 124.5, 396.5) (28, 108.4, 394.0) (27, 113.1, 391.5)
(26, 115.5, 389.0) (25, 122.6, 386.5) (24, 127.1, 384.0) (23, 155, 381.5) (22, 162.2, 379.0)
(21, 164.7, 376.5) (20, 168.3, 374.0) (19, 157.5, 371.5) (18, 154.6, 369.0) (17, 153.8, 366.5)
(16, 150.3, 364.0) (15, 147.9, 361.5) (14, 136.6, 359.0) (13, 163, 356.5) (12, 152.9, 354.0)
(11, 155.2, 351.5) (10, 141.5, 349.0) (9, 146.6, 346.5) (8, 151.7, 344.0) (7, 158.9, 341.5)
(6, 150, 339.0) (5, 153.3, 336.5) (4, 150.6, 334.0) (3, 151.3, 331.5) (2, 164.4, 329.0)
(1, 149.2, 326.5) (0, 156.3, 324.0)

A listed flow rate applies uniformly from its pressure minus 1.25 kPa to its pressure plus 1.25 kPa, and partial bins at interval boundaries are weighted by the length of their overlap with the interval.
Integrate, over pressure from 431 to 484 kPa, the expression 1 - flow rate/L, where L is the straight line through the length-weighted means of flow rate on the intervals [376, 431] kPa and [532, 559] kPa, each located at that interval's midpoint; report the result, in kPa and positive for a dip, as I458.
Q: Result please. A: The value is 8.6 kPa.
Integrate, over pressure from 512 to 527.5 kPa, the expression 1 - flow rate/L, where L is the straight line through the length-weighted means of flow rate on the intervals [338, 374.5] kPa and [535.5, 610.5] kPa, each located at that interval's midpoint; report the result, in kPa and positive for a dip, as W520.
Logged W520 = 0.3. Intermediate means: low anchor 152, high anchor 163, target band 157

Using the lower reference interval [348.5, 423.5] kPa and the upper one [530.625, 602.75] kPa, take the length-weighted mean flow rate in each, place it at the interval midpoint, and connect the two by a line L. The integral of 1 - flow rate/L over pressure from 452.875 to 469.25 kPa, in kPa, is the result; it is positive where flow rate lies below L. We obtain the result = 5.2 kPa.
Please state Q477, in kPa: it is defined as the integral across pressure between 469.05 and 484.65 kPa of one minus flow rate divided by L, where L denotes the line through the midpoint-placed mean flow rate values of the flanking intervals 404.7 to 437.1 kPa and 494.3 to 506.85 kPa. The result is 5.9 kPa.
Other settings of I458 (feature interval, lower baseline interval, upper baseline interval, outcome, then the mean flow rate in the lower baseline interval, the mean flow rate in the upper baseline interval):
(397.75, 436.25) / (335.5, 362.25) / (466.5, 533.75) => -3.62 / 151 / 134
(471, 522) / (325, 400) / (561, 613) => 7.82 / 146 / 167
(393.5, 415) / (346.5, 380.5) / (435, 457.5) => 2.54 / 154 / 154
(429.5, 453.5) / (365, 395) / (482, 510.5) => -3.54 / 142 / 142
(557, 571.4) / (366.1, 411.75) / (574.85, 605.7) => 0.77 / 139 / 171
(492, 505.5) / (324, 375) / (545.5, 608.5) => 1.35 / 153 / 165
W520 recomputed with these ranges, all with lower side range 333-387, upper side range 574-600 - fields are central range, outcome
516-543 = 2.07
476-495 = 4.64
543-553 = 0.53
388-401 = 3.30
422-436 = -1.34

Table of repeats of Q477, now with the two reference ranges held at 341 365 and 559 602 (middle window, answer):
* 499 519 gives 1.22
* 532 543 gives 0.91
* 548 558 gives 0.59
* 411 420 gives -0.44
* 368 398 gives 2.64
